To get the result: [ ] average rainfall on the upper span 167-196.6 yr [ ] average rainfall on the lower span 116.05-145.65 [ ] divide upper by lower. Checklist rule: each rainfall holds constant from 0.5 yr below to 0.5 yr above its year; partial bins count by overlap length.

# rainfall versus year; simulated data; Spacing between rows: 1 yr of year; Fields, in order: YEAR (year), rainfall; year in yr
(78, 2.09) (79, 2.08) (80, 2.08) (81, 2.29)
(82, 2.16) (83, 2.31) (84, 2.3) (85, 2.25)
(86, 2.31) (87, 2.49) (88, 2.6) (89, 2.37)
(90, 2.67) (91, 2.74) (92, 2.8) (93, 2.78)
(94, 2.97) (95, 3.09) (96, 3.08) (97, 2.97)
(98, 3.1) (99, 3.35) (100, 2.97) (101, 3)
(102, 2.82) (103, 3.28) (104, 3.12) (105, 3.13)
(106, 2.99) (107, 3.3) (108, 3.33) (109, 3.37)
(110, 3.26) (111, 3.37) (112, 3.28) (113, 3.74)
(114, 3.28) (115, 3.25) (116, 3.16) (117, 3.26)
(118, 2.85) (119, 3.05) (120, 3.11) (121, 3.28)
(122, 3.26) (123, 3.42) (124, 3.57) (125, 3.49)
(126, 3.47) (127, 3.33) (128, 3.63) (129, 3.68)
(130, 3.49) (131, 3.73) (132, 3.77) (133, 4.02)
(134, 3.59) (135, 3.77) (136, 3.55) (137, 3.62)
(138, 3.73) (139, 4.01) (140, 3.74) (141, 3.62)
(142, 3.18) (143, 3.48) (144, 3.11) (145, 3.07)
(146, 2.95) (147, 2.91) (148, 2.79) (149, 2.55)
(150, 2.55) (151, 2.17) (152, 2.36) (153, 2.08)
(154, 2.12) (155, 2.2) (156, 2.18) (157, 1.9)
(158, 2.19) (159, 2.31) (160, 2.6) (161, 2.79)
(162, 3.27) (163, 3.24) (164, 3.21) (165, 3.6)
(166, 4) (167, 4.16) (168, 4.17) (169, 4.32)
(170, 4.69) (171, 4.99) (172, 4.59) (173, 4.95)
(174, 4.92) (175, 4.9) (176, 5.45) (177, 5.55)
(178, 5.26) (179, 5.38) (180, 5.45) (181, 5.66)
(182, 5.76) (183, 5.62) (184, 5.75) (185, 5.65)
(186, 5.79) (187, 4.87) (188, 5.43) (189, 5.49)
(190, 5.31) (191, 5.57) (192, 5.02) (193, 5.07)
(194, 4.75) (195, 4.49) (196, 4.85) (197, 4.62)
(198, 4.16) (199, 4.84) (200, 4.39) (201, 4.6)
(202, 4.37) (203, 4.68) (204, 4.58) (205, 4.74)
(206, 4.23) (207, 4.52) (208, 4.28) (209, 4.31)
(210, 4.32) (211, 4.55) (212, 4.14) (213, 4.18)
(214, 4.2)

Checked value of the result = 1.48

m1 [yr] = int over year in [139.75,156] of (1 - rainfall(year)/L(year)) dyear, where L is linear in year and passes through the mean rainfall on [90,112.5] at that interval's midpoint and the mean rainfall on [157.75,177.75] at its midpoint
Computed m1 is 4.2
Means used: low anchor 3.09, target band 2.77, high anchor 4.03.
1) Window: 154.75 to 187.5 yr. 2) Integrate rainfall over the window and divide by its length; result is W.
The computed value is 4.3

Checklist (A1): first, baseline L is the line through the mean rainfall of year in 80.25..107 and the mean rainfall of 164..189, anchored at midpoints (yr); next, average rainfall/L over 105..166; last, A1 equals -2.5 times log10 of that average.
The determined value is 0.20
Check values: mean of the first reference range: 2.77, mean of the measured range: 3.16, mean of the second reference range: 5.01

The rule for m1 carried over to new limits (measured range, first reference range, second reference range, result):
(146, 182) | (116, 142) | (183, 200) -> 6.5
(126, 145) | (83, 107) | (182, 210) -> 0.3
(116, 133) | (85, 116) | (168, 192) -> 1.3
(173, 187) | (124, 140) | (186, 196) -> -1.7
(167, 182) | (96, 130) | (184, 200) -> -1.1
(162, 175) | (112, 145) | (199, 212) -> -0.8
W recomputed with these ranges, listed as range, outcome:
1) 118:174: 3.33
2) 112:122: 3.23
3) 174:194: 5.39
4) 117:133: 3.42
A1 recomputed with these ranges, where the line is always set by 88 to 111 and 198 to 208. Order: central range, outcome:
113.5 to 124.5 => 0.03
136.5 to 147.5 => 0.07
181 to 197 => -0.22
